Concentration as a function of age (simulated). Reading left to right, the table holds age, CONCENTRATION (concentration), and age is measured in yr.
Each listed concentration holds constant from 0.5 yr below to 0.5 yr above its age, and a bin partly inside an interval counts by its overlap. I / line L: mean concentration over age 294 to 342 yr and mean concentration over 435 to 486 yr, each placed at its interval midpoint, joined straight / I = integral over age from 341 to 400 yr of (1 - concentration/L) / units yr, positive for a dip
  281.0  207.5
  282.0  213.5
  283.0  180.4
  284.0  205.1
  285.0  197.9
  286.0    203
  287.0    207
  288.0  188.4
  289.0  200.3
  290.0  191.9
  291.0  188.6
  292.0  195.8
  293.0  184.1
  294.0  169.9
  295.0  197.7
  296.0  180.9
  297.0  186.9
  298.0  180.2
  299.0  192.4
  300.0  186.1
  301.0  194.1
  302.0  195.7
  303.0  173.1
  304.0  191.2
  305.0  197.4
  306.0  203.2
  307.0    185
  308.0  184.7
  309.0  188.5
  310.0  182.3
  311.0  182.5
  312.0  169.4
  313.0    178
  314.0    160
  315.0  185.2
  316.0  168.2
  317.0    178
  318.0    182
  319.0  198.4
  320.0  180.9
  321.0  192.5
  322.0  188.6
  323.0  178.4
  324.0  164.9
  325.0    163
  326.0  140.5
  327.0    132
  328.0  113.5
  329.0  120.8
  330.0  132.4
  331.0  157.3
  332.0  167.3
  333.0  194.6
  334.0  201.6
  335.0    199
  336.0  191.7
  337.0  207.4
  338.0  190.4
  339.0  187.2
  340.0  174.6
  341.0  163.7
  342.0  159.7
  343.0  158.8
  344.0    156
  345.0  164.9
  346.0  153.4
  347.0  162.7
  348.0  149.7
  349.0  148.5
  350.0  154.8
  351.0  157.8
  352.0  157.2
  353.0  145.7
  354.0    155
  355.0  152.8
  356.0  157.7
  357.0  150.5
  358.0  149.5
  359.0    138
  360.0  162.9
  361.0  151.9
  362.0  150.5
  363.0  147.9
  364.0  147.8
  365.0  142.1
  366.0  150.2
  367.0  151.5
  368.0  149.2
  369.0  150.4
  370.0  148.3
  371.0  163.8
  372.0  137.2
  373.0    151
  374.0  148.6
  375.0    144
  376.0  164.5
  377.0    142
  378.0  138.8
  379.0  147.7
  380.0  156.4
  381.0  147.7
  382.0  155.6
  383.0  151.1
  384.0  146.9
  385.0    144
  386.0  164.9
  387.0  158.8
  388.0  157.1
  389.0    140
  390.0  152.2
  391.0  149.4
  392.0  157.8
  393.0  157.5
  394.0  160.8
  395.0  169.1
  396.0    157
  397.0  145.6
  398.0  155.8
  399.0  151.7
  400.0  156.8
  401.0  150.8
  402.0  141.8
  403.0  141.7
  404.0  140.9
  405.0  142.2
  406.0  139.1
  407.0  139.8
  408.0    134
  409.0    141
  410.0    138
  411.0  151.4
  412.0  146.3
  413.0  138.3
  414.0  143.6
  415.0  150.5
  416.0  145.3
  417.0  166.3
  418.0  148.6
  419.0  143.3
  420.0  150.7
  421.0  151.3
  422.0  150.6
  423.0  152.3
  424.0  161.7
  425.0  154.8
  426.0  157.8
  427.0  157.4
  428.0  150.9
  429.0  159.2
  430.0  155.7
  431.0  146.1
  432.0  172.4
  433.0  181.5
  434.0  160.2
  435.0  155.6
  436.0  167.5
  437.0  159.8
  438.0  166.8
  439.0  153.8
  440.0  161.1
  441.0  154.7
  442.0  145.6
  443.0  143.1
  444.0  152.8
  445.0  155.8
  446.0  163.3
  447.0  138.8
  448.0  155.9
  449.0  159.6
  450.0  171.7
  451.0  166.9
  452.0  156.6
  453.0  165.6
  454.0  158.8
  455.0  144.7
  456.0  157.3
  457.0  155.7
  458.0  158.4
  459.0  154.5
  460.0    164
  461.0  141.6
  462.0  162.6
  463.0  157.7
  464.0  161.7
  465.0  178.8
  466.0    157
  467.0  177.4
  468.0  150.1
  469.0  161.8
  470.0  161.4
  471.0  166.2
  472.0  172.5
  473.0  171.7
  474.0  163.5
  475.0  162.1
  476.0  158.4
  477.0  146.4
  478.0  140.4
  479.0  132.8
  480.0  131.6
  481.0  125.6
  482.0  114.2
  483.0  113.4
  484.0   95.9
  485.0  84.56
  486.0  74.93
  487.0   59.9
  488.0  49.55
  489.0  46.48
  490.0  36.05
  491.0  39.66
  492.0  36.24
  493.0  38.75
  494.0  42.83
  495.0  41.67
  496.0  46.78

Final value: 5.4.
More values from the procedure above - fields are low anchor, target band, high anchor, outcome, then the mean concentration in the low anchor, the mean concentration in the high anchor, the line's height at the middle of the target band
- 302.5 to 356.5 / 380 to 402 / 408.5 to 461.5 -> 1.0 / 170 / 155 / 161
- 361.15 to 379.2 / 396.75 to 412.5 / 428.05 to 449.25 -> 0.9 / 149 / 157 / 153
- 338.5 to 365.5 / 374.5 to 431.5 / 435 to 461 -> 2.2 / 156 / 157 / 156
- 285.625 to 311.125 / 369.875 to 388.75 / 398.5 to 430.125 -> 1.2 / 190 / 148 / 161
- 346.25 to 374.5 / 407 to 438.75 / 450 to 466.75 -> 0.7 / 151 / 160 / 157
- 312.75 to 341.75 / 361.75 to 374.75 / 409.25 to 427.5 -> 1.1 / 172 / 150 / 162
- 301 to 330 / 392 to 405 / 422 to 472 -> 1.0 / 174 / 159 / 164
